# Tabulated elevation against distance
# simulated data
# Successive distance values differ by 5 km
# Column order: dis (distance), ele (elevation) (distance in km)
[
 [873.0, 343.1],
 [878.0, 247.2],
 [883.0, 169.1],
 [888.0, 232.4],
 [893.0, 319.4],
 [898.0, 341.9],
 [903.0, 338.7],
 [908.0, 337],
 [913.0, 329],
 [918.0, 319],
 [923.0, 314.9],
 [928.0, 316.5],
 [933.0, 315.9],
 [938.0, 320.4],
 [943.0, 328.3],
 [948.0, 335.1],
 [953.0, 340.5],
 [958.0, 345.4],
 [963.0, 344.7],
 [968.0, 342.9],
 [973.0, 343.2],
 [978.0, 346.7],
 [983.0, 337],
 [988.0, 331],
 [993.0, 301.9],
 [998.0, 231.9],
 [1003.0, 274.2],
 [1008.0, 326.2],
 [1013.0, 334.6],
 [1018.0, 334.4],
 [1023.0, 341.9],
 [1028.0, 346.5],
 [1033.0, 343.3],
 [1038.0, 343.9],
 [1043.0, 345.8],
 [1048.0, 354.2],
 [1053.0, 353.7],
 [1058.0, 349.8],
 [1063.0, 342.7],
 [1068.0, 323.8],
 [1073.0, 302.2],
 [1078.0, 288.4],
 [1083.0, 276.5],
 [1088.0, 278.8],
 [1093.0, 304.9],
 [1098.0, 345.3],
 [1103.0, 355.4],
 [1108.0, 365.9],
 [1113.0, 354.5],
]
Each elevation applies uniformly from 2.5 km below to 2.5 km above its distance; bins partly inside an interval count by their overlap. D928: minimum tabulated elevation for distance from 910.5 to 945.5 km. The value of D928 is 314.9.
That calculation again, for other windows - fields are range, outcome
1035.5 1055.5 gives 343.9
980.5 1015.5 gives 231.9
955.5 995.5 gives 301.9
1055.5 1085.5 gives 276.5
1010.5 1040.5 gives 334.4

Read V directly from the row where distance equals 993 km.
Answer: 301.9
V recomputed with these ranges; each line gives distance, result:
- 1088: 278.8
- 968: 342.9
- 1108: 365.9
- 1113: 354.5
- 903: 338.7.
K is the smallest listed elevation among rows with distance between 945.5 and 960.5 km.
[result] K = 335.1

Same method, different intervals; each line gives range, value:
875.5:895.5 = 169.1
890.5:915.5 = 319.4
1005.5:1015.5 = 326.2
